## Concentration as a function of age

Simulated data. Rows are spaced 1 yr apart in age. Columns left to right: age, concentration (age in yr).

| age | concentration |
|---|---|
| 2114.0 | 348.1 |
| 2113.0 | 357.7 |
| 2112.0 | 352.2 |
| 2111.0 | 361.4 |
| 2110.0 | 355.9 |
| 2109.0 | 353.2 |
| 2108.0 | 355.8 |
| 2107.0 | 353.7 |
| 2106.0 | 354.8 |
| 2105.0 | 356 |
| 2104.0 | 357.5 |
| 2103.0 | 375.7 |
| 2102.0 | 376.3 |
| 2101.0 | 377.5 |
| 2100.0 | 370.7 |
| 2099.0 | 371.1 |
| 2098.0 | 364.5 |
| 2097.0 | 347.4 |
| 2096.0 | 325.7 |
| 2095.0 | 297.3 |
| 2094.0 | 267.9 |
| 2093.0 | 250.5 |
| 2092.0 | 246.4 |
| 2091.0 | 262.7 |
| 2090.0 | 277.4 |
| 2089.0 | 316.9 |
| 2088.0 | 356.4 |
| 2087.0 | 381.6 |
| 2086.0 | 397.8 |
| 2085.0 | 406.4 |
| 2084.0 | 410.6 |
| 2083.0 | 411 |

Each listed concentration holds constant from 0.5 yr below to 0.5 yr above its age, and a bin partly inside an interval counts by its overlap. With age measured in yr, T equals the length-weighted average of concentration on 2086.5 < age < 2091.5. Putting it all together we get 319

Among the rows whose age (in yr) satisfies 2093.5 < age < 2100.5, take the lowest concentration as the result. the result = 267.9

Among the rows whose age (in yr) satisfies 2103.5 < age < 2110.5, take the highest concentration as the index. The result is 357.5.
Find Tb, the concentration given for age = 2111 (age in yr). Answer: 361.4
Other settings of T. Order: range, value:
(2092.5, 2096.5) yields 285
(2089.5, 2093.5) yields 259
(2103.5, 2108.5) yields 356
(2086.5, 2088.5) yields 369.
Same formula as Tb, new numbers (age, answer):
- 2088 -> 356.4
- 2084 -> 410.6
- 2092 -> 246.4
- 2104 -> 357.5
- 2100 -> 370.7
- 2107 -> 353.7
